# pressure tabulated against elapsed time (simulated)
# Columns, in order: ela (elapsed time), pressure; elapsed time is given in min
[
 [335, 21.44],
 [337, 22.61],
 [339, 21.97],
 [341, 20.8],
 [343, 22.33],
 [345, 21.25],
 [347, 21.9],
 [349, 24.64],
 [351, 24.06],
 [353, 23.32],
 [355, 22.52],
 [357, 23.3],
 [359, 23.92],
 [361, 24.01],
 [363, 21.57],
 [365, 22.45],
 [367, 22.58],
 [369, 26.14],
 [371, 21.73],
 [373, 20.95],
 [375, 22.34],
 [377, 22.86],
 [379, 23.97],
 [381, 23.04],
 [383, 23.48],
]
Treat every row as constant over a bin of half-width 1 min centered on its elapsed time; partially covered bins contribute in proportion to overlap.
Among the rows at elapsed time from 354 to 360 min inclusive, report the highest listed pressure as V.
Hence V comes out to 23.92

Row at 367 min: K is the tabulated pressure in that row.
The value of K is 22.58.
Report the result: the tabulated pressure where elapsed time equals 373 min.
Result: 20.95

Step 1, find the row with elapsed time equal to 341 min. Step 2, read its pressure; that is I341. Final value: 20.8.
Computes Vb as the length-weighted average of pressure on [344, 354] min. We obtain 23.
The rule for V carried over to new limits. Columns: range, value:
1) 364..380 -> 26.14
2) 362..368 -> 22.58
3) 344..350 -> 24.64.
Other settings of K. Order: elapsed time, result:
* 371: 21.73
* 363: 21.57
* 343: 22.33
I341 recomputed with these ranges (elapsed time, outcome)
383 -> 23.48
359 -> 23.92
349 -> 24.64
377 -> 22.86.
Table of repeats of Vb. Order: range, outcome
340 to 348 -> 21.6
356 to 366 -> 23.1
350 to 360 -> 23.4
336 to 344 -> 21.9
